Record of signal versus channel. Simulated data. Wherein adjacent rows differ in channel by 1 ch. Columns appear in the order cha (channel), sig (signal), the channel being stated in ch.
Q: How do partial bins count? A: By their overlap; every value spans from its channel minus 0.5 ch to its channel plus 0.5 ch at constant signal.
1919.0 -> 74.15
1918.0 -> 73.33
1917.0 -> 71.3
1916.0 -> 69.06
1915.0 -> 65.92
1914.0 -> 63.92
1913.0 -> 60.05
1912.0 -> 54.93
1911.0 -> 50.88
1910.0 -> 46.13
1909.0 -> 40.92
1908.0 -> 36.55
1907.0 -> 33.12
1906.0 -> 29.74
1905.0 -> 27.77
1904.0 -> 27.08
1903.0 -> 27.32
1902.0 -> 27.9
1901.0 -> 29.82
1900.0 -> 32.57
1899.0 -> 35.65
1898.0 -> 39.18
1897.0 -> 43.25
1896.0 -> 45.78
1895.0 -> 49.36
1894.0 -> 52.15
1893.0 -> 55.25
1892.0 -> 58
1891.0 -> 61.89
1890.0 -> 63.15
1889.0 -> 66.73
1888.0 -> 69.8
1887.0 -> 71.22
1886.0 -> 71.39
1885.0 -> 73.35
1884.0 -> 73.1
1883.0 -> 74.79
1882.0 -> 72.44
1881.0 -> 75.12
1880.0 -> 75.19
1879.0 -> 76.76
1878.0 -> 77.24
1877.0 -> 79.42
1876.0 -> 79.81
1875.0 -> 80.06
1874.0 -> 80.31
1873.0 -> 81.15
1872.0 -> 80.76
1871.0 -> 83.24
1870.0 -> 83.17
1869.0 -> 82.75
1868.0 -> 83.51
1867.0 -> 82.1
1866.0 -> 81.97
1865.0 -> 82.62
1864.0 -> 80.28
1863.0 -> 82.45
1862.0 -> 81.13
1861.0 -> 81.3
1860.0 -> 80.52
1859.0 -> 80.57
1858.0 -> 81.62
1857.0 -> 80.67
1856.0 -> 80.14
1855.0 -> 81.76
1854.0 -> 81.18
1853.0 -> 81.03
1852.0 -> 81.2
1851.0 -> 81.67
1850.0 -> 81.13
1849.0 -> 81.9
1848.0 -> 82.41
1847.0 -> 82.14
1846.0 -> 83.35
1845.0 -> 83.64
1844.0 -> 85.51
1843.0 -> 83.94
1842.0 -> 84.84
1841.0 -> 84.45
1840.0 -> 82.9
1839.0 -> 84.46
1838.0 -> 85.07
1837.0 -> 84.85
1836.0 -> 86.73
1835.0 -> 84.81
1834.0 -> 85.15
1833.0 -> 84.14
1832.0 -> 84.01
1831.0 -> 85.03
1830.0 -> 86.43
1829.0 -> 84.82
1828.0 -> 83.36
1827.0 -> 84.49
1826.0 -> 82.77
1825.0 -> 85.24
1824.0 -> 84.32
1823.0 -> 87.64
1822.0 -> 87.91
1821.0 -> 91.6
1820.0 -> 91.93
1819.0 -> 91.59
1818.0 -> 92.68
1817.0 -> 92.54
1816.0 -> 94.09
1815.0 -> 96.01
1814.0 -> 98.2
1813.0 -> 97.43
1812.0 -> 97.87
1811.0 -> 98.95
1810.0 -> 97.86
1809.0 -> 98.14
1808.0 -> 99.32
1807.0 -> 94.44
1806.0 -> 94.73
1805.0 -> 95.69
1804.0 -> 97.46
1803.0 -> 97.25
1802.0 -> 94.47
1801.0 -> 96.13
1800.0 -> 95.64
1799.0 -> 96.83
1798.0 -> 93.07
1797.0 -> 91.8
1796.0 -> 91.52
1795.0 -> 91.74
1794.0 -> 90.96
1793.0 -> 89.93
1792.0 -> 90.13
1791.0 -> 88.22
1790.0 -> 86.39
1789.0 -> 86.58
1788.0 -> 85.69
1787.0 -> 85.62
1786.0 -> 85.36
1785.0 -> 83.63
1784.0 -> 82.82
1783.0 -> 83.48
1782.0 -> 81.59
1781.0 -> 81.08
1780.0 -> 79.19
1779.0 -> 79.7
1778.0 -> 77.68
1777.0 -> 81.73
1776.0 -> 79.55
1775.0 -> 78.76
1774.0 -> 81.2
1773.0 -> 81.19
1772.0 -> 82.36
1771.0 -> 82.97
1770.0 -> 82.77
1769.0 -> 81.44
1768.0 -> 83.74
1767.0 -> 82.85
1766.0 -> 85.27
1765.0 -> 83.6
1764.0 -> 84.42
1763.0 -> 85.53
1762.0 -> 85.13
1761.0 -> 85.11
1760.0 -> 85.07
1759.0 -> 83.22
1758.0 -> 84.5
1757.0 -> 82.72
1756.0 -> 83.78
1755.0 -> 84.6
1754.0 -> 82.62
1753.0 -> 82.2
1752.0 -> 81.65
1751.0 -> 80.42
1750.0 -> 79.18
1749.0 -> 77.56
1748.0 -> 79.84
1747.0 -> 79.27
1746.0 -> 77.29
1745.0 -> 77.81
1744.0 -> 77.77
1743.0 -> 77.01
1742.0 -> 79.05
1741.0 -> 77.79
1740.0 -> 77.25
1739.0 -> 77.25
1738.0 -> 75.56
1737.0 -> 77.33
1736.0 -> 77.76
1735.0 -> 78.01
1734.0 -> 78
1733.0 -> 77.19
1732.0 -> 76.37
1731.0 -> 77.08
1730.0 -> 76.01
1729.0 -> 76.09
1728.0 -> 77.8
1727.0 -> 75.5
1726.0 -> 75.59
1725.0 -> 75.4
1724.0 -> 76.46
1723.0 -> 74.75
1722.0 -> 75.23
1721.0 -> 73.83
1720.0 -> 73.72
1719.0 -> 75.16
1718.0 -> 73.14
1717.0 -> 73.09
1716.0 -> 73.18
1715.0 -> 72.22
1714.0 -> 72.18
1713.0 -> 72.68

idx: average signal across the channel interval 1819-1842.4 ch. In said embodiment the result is 85.7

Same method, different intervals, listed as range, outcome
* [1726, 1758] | 78.7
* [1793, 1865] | 87.9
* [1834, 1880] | 82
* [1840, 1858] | 82.4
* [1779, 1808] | 89.7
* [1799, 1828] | 93.3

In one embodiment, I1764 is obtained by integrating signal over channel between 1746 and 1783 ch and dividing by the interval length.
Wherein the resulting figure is 82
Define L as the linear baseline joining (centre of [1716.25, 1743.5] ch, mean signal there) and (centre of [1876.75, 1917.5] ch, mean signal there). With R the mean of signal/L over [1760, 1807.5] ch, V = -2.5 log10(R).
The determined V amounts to -0.25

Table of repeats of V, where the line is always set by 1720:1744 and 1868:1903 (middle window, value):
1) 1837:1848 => -0.23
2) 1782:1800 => -0.22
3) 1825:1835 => -0.22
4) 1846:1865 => -0.21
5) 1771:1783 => -0.11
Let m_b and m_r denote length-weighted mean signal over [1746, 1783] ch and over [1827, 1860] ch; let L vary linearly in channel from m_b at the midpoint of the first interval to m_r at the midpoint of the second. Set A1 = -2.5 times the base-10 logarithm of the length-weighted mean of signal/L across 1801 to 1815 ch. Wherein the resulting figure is -0.173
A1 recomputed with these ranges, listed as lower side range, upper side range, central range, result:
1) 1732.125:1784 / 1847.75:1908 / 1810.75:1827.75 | -0.228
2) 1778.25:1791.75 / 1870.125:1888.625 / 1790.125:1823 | -0.148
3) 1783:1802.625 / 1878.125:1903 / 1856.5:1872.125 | -0.229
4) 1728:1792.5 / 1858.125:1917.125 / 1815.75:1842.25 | -0.207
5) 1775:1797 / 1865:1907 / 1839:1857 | -0.165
